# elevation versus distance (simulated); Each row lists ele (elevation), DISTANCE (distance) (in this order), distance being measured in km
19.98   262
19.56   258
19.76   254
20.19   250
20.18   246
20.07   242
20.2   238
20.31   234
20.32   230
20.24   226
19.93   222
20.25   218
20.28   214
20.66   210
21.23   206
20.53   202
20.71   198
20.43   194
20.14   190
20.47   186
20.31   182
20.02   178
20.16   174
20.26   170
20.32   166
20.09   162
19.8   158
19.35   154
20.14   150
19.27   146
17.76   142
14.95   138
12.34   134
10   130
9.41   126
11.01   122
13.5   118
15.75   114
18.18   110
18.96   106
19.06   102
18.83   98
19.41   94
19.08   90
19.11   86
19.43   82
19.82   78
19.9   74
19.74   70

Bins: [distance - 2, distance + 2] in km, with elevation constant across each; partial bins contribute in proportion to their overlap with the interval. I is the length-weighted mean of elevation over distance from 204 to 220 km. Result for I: 20.6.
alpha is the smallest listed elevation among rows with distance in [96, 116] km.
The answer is 15.75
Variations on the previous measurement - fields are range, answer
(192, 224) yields 19.93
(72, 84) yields 19.43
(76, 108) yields 18.83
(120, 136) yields 9.41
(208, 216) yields 20.28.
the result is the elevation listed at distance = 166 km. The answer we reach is 20.32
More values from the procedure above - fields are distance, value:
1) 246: 20.18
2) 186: 20.47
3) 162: 20.09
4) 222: 19.93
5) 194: 20.43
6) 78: 19.82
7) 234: 20.31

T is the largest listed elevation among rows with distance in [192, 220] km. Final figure 21.23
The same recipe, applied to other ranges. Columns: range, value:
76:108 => 19.82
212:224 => 20.28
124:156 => 20.14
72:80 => 19.9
